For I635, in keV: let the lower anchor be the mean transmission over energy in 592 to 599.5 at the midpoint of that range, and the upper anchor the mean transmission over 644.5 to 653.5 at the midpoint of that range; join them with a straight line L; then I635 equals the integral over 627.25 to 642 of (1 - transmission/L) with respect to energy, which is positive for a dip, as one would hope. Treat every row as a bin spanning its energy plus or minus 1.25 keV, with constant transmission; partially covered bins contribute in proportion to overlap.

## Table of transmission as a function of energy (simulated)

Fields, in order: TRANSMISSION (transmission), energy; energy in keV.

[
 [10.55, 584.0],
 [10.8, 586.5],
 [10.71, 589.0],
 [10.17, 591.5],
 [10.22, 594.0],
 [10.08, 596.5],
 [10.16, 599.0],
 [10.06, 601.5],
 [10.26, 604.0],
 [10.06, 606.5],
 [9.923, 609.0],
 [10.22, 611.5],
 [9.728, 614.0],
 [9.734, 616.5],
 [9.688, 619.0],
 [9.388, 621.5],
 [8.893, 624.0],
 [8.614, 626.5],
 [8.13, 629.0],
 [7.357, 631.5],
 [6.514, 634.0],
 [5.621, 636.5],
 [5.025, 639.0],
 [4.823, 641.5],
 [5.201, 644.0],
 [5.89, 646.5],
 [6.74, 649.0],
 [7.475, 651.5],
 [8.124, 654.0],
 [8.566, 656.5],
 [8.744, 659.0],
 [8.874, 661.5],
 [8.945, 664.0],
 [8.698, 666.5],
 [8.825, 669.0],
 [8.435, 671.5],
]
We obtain 2.5 keV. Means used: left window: 10.2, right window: 6.7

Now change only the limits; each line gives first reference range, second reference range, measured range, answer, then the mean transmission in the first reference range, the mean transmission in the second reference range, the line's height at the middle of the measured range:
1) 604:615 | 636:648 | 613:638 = -1.9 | 10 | 5.32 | 7.71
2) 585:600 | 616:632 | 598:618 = -0.8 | 10.4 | 8.86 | 9.62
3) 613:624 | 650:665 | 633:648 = 5.7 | 9.55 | 8.42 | 8.91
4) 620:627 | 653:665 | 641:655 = 3.7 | 9.03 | 8.66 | 8.77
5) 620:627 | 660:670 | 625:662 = 7.9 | 9.03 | 8.83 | 8.93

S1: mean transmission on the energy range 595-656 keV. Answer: 8.25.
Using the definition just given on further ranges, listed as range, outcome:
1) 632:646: 5.56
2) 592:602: 10.1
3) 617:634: 8.57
